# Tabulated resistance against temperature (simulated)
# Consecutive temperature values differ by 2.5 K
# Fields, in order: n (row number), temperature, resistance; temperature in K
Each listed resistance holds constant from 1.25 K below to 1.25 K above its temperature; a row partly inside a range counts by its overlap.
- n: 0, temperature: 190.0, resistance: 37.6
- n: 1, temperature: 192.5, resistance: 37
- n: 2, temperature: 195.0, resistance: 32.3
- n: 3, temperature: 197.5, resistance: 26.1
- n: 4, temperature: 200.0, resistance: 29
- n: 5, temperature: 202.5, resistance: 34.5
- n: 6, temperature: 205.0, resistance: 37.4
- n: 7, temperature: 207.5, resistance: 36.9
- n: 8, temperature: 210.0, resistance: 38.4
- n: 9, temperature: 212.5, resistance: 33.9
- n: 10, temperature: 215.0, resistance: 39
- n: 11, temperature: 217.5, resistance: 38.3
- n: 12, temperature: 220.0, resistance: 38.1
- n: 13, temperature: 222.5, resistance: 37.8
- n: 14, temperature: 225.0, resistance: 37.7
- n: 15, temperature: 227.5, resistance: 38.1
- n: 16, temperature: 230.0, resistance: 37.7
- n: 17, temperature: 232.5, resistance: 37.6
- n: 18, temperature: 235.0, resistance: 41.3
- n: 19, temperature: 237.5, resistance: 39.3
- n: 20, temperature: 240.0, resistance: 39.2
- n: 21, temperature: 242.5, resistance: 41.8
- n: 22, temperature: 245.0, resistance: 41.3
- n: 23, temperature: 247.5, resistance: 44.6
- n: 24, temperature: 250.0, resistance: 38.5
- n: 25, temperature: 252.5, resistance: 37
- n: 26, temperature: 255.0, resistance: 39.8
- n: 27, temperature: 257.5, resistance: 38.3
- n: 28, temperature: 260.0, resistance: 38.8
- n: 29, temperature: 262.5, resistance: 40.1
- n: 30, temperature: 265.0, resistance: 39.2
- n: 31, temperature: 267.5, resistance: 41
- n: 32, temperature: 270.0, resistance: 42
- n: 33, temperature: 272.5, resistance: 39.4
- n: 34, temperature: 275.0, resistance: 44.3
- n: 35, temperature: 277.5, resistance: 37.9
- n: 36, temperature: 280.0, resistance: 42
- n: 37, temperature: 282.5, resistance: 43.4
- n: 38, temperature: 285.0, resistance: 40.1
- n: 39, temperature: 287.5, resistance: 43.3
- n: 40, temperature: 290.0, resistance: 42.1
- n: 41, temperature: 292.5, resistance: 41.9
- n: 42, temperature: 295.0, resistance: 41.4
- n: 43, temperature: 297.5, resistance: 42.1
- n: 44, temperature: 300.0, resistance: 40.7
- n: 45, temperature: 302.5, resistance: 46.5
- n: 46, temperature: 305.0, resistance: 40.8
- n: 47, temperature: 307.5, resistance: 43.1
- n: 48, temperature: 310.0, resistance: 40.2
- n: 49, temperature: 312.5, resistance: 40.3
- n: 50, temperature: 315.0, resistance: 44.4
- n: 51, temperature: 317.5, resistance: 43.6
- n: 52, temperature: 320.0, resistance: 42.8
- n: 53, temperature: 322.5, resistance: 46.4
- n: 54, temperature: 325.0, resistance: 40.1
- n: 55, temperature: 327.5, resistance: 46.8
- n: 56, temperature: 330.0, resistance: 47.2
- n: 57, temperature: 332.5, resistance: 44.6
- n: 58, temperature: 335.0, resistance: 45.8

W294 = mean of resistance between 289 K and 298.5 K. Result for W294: 41.9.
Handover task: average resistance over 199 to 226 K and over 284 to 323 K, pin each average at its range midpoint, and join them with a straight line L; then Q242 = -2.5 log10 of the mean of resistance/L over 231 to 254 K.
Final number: -0.04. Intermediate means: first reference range 36.5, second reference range 42.4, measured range 40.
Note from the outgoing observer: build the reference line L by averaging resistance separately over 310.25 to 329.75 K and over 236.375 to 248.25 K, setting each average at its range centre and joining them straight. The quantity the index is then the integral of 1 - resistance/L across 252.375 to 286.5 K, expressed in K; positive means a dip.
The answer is 1.3 K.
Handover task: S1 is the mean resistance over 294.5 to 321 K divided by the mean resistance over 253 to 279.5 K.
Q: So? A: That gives 1.1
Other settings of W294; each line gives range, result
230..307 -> 40.8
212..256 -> 39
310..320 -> 42.5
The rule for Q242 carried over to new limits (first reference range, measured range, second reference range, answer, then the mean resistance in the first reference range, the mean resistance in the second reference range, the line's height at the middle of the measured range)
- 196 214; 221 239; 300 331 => -0.07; 33.8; 43.4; 36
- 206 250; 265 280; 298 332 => 0.01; 38.9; 43.3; 41.1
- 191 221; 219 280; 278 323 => -0.04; 35.1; 42.4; 38.4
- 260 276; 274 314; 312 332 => 0.01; 40.8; 44.1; 42.4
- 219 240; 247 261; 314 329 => 0.02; 38.5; 44.1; 40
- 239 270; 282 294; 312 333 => 0.00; 40.1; 44.1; 42.1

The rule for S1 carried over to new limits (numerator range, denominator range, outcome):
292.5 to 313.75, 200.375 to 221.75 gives 1.14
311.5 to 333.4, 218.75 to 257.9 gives 1.12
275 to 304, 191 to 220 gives 1.20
